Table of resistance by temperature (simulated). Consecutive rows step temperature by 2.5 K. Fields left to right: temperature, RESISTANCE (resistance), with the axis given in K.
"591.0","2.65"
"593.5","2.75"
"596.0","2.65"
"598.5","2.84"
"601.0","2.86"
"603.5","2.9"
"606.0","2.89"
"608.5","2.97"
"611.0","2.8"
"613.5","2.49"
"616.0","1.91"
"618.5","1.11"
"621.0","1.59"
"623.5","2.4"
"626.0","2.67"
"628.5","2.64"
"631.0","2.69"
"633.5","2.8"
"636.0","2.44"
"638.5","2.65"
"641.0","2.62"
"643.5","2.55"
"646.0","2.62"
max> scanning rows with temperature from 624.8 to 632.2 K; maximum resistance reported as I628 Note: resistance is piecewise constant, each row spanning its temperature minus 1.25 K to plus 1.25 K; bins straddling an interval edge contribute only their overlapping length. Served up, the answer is 2.69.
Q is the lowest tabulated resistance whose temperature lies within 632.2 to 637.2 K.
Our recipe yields 2.44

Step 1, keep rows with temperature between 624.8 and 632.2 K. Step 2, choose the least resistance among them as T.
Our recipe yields 2.64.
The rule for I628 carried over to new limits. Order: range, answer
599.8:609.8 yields 2.97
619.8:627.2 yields 2.67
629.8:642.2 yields 2.8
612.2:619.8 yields 2.49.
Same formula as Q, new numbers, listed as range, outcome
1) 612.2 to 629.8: 1.11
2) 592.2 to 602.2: 2.65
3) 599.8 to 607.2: 2.86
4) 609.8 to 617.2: 1.91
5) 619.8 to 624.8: 1.59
